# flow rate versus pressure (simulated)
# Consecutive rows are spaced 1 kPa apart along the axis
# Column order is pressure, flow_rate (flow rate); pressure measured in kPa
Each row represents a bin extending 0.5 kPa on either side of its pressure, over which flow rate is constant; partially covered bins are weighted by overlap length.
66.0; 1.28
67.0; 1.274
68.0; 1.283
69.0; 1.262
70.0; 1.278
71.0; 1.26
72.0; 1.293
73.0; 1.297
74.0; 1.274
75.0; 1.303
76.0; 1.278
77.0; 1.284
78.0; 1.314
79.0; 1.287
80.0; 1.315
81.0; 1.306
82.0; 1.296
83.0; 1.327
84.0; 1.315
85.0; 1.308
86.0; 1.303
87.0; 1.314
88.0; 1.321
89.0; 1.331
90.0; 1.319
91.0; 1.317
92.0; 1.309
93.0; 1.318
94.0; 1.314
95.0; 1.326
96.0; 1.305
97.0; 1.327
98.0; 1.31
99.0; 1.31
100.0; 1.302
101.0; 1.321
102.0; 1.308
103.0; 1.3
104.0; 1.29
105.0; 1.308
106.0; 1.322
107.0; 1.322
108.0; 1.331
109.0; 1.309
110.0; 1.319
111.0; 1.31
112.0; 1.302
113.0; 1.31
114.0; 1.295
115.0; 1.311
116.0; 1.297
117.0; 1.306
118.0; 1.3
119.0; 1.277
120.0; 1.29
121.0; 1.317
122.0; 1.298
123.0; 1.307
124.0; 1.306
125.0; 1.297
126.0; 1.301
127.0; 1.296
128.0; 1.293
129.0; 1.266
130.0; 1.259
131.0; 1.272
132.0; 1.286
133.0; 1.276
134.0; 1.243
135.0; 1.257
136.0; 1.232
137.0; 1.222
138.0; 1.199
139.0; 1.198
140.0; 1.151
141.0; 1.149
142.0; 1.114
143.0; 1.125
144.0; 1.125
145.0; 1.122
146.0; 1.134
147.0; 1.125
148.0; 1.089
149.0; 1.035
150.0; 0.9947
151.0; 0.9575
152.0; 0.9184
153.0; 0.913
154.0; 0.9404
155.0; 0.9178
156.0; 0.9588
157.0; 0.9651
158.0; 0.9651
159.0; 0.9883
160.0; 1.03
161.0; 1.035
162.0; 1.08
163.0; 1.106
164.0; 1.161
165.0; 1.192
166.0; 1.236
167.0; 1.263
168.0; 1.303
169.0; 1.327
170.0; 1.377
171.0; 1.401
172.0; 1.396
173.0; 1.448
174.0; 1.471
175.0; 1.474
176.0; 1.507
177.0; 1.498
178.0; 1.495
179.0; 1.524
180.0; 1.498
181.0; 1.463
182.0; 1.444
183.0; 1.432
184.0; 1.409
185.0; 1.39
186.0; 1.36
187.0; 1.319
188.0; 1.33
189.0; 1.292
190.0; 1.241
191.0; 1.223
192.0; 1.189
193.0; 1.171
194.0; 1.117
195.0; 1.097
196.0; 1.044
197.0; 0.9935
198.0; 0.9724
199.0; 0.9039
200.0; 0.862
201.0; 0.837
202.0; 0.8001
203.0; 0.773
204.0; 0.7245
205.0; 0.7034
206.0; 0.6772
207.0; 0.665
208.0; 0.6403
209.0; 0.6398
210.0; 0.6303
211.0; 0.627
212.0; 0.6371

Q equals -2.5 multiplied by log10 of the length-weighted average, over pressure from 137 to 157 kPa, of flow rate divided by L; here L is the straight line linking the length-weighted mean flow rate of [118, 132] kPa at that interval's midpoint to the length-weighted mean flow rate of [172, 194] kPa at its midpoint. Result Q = 0.24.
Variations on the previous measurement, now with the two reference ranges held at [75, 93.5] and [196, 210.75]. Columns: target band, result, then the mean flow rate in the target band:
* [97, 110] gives -0.08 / 1.31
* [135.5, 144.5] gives -0.10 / 1.17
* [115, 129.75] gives -0.14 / 1.3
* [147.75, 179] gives -0.24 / 1.18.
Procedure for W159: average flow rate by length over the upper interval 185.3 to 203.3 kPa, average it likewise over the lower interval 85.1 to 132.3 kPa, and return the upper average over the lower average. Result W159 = 0.84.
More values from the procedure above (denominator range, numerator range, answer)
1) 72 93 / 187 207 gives 0.76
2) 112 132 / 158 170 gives 0.89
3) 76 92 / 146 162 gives 0.76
